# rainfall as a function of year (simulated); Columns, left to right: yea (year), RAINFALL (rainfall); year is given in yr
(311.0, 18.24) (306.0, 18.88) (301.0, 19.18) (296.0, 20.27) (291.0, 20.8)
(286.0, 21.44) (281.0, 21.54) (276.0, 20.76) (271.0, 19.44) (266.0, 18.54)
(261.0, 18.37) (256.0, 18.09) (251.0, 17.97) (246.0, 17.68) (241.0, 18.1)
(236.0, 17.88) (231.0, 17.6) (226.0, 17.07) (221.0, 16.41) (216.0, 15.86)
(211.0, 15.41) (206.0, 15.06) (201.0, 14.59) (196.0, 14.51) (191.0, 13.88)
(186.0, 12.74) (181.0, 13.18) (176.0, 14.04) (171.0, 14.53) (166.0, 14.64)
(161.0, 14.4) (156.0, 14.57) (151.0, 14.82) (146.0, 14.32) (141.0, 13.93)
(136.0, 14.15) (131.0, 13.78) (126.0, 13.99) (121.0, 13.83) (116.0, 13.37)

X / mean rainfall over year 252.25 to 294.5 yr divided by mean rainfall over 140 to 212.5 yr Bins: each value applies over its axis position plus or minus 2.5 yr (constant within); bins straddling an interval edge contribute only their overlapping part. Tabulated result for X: 1.4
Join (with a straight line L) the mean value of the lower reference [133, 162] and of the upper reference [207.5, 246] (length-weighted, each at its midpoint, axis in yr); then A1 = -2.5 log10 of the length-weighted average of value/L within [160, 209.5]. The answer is 0.10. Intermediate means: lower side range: 14.4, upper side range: 16.9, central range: 14.2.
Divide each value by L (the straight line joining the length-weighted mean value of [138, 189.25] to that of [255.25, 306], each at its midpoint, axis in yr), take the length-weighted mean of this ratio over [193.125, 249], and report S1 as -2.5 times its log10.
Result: 0.04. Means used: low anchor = 14.1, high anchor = 19.9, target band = 16.4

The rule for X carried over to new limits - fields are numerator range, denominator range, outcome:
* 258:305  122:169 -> 1.40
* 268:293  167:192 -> 1.51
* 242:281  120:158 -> 1.33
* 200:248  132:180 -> 1.16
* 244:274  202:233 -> 1.14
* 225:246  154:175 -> 1.22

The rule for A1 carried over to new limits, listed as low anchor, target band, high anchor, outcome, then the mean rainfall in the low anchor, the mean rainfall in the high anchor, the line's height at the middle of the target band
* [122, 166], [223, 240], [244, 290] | 0.023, 14.3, 19.4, 17.9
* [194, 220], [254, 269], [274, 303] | 0.028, 15.2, 20.7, 18.9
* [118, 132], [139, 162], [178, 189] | -0.071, 13.9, 13.1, 13.5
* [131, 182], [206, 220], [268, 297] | 0.102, 14.3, 20.7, 17.1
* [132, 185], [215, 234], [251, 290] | 0.037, 14.2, 19.7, 17.4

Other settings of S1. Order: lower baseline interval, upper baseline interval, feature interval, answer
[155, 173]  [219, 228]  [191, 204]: 0.10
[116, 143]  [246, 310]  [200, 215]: 0.11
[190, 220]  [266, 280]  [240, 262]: 0.02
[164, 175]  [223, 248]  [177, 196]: 0.14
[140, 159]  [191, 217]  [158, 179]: 0.02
